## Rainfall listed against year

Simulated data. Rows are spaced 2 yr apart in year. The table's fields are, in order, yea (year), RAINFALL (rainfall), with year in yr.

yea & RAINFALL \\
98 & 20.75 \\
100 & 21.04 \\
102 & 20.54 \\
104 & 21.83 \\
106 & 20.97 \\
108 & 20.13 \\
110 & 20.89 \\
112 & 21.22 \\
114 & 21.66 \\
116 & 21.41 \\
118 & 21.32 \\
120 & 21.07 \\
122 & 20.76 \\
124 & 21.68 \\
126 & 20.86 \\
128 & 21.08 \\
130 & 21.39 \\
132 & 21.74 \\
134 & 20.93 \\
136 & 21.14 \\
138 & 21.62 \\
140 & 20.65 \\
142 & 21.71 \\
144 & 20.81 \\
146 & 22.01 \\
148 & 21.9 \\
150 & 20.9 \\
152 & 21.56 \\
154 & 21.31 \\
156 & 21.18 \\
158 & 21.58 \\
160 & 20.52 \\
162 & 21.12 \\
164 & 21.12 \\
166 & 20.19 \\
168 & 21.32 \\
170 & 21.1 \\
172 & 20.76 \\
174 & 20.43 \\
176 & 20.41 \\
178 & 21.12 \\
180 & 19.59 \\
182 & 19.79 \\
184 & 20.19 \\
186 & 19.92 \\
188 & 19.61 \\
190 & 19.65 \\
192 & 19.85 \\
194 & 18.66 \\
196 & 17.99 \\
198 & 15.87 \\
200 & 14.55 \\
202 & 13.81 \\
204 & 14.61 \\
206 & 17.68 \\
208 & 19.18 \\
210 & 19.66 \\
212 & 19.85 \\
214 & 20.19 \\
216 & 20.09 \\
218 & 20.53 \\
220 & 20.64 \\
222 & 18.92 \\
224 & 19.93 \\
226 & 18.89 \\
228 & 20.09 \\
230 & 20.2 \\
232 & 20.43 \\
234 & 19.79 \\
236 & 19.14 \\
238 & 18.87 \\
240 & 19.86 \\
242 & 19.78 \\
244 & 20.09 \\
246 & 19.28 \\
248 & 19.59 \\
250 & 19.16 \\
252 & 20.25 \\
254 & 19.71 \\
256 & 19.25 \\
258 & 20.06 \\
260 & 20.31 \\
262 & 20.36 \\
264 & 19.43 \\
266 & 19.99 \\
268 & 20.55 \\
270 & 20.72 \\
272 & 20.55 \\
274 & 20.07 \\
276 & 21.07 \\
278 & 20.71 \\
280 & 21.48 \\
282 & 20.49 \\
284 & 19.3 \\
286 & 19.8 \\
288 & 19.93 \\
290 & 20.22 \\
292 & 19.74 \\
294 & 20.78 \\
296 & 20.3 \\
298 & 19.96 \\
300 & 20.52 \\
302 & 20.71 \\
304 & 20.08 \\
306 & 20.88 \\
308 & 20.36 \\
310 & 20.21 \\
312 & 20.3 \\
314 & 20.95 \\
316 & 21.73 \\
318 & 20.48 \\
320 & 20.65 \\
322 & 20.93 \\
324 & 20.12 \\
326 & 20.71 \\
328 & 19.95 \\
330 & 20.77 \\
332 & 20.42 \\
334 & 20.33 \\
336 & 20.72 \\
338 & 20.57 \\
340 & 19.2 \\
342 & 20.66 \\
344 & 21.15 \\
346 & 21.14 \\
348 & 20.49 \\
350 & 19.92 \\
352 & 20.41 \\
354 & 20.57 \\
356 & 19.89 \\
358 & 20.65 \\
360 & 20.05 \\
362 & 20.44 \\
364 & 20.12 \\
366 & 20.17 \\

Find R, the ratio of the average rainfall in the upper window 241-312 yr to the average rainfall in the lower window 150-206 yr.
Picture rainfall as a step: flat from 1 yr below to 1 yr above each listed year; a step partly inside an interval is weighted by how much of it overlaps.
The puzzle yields 1.03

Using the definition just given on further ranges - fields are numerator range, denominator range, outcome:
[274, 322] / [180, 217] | 1.11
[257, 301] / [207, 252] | 1.03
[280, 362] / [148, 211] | 1.04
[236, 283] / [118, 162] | 0.94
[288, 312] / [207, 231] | 1.02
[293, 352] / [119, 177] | 0.97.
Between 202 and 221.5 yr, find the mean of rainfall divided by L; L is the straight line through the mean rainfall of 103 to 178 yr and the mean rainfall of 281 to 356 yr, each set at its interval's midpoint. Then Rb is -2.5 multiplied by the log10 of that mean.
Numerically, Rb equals 0.108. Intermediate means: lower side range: 21.1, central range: 18.9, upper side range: 20.4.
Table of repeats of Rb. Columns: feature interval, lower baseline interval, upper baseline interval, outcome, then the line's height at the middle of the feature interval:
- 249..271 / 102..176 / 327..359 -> 0.04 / 20.7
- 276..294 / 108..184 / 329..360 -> 0.02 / 20.6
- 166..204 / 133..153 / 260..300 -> 0.11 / 21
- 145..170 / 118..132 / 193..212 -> -0.09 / 19.5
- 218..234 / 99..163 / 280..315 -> 0.04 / 20.7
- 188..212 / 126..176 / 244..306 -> 0.18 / 20.8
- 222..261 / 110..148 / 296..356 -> 0.06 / 20.8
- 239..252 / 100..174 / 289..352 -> 0.06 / 20.8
